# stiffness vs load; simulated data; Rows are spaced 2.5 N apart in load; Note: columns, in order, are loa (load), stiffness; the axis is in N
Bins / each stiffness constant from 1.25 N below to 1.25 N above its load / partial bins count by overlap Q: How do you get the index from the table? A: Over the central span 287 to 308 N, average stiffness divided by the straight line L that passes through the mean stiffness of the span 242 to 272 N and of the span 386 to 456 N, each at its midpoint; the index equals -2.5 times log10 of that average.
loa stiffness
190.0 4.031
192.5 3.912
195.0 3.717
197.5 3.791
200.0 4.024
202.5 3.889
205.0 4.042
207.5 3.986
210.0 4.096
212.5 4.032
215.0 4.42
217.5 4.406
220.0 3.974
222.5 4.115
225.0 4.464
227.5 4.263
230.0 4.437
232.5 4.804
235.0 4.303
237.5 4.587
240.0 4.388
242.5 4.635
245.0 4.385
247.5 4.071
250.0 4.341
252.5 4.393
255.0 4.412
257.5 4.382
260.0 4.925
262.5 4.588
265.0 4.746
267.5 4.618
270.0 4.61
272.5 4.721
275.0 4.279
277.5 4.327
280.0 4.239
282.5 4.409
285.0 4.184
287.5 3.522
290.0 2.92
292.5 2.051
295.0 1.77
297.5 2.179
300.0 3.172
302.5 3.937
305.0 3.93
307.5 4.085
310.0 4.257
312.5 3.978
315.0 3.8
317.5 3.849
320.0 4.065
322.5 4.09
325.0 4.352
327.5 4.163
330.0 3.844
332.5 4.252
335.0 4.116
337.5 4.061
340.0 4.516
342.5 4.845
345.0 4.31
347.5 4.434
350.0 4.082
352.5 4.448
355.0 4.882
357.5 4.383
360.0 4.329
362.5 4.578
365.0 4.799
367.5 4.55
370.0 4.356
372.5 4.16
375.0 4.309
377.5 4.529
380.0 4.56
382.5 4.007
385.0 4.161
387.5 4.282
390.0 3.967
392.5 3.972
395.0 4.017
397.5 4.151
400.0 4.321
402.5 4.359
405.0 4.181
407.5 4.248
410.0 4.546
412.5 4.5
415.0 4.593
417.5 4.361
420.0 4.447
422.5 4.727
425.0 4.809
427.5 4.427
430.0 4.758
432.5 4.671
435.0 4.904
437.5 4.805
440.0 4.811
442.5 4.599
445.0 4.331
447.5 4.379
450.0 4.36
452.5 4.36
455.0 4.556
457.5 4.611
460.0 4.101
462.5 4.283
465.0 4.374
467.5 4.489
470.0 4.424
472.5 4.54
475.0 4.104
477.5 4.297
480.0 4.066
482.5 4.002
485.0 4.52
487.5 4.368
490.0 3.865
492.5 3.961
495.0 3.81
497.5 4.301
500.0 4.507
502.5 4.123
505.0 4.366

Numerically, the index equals 0.44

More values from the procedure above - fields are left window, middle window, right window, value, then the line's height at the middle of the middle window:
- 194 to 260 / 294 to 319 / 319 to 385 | 0.221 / 4.31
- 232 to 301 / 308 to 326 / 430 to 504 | 0.024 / 4.14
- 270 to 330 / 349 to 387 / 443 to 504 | -0.113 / 3.97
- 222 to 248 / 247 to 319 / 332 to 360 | 0.119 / 4.41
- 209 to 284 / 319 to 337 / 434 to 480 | 0.077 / 4.43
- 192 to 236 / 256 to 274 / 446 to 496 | -0.116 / 4.18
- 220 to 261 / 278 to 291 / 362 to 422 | 0.129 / 4.39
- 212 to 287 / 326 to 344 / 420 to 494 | 0.040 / 4.42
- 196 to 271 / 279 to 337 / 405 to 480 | 0.184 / 4.39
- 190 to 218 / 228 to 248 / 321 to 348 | -0.096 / 4.08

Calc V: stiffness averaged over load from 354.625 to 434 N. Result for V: 4.4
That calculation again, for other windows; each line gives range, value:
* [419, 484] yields 4.47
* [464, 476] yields 4.39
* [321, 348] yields 4.26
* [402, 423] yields 4.43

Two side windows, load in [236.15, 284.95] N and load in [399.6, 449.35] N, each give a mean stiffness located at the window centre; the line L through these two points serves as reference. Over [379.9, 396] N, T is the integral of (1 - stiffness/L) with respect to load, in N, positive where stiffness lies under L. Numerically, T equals 1.48 N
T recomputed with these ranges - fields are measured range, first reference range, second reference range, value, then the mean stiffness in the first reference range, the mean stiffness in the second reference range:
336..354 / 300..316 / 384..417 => -1.4 N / 3.94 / 4.26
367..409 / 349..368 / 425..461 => 2.7 N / 4.51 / 4.56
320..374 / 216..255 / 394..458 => 1.1 N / 4.37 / 4.49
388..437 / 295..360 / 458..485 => -2.7 N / 4.04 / 4.29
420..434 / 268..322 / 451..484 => -1.6 N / 3.75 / 4.33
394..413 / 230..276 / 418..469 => 1.0 N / 4.51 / 4.54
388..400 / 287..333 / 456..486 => -0.3 N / 3.58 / 4.32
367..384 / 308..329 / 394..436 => -0.1 N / 4.07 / 4.47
